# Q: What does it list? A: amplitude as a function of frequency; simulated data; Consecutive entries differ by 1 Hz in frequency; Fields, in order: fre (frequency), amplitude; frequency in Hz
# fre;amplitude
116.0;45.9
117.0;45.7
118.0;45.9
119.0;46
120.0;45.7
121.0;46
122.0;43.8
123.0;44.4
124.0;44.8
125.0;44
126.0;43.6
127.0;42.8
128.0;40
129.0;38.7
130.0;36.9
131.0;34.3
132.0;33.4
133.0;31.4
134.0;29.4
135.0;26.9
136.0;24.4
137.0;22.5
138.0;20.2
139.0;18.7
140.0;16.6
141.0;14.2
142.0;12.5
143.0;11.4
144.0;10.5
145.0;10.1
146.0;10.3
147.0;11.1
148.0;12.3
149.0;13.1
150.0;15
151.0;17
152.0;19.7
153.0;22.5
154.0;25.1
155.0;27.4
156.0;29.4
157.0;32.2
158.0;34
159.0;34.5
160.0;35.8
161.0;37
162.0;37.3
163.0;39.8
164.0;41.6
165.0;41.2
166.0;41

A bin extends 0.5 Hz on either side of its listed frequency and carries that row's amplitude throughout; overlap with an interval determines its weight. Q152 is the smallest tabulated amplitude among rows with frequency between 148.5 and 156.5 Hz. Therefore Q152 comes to 13.1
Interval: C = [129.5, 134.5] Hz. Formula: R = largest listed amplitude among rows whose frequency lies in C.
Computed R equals 36.9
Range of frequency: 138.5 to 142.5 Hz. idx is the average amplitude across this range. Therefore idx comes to 15.5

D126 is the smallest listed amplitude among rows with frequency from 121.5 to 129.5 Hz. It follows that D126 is 38.7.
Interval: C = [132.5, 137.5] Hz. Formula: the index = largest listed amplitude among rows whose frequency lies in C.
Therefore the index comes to 31.4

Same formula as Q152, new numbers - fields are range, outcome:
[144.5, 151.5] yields 10.1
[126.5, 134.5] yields 29.4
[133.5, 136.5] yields 24.4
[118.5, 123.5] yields 43.8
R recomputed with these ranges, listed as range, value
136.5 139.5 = 22.5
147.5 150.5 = 15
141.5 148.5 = 12.5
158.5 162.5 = 37.3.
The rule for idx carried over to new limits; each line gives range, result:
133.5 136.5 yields 26.9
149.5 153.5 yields 18.6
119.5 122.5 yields 45.2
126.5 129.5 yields 40.5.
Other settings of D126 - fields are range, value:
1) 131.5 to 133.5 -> 31.4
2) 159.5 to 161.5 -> 35.8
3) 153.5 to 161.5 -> 25.1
